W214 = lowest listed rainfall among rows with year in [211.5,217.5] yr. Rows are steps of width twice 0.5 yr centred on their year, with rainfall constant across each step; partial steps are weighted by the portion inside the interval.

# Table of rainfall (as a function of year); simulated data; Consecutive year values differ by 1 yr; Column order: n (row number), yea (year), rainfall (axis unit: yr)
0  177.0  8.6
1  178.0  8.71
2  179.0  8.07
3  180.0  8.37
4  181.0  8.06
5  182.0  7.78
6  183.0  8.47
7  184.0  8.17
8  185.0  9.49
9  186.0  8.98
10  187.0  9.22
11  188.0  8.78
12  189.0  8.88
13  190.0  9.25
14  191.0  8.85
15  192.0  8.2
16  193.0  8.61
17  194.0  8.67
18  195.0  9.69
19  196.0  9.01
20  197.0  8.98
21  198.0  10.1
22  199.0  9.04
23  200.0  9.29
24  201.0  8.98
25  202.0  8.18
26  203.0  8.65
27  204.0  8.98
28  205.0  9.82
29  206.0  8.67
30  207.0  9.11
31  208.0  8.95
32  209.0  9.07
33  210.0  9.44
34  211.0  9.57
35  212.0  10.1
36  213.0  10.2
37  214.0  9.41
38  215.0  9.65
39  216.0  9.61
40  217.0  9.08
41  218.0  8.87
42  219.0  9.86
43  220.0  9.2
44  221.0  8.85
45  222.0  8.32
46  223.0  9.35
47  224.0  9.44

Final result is 9.08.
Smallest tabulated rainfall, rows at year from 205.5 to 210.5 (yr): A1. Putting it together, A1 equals 8.67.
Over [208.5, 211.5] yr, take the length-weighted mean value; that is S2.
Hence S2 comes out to 9.36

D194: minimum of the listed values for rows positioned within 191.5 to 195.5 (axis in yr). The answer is 8.2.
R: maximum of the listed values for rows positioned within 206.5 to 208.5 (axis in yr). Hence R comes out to 9.11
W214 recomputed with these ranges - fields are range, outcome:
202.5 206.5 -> 8.65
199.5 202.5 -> 8.18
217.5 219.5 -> 8.87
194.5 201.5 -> 8.98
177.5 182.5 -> 7.78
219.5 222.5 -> 8.32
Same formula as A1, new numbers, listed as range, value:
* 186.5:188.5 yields 8.78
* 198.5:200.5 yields 9.04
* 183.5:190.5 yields 8.17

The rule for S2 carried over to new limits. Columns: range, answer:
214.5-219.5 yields 9.41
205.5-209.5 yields 8.95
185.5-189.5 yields 8.96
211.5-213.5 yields 10.1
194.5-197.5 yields 9.23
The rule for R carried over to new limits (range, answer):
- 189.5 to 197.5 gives 9.69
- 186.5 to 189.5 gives 9.22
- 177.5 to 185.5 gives 9.49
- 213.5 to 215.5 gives 9.65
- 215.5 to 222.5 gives 9.86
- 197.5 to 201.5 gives 10.1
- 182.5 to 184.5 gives 8.47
